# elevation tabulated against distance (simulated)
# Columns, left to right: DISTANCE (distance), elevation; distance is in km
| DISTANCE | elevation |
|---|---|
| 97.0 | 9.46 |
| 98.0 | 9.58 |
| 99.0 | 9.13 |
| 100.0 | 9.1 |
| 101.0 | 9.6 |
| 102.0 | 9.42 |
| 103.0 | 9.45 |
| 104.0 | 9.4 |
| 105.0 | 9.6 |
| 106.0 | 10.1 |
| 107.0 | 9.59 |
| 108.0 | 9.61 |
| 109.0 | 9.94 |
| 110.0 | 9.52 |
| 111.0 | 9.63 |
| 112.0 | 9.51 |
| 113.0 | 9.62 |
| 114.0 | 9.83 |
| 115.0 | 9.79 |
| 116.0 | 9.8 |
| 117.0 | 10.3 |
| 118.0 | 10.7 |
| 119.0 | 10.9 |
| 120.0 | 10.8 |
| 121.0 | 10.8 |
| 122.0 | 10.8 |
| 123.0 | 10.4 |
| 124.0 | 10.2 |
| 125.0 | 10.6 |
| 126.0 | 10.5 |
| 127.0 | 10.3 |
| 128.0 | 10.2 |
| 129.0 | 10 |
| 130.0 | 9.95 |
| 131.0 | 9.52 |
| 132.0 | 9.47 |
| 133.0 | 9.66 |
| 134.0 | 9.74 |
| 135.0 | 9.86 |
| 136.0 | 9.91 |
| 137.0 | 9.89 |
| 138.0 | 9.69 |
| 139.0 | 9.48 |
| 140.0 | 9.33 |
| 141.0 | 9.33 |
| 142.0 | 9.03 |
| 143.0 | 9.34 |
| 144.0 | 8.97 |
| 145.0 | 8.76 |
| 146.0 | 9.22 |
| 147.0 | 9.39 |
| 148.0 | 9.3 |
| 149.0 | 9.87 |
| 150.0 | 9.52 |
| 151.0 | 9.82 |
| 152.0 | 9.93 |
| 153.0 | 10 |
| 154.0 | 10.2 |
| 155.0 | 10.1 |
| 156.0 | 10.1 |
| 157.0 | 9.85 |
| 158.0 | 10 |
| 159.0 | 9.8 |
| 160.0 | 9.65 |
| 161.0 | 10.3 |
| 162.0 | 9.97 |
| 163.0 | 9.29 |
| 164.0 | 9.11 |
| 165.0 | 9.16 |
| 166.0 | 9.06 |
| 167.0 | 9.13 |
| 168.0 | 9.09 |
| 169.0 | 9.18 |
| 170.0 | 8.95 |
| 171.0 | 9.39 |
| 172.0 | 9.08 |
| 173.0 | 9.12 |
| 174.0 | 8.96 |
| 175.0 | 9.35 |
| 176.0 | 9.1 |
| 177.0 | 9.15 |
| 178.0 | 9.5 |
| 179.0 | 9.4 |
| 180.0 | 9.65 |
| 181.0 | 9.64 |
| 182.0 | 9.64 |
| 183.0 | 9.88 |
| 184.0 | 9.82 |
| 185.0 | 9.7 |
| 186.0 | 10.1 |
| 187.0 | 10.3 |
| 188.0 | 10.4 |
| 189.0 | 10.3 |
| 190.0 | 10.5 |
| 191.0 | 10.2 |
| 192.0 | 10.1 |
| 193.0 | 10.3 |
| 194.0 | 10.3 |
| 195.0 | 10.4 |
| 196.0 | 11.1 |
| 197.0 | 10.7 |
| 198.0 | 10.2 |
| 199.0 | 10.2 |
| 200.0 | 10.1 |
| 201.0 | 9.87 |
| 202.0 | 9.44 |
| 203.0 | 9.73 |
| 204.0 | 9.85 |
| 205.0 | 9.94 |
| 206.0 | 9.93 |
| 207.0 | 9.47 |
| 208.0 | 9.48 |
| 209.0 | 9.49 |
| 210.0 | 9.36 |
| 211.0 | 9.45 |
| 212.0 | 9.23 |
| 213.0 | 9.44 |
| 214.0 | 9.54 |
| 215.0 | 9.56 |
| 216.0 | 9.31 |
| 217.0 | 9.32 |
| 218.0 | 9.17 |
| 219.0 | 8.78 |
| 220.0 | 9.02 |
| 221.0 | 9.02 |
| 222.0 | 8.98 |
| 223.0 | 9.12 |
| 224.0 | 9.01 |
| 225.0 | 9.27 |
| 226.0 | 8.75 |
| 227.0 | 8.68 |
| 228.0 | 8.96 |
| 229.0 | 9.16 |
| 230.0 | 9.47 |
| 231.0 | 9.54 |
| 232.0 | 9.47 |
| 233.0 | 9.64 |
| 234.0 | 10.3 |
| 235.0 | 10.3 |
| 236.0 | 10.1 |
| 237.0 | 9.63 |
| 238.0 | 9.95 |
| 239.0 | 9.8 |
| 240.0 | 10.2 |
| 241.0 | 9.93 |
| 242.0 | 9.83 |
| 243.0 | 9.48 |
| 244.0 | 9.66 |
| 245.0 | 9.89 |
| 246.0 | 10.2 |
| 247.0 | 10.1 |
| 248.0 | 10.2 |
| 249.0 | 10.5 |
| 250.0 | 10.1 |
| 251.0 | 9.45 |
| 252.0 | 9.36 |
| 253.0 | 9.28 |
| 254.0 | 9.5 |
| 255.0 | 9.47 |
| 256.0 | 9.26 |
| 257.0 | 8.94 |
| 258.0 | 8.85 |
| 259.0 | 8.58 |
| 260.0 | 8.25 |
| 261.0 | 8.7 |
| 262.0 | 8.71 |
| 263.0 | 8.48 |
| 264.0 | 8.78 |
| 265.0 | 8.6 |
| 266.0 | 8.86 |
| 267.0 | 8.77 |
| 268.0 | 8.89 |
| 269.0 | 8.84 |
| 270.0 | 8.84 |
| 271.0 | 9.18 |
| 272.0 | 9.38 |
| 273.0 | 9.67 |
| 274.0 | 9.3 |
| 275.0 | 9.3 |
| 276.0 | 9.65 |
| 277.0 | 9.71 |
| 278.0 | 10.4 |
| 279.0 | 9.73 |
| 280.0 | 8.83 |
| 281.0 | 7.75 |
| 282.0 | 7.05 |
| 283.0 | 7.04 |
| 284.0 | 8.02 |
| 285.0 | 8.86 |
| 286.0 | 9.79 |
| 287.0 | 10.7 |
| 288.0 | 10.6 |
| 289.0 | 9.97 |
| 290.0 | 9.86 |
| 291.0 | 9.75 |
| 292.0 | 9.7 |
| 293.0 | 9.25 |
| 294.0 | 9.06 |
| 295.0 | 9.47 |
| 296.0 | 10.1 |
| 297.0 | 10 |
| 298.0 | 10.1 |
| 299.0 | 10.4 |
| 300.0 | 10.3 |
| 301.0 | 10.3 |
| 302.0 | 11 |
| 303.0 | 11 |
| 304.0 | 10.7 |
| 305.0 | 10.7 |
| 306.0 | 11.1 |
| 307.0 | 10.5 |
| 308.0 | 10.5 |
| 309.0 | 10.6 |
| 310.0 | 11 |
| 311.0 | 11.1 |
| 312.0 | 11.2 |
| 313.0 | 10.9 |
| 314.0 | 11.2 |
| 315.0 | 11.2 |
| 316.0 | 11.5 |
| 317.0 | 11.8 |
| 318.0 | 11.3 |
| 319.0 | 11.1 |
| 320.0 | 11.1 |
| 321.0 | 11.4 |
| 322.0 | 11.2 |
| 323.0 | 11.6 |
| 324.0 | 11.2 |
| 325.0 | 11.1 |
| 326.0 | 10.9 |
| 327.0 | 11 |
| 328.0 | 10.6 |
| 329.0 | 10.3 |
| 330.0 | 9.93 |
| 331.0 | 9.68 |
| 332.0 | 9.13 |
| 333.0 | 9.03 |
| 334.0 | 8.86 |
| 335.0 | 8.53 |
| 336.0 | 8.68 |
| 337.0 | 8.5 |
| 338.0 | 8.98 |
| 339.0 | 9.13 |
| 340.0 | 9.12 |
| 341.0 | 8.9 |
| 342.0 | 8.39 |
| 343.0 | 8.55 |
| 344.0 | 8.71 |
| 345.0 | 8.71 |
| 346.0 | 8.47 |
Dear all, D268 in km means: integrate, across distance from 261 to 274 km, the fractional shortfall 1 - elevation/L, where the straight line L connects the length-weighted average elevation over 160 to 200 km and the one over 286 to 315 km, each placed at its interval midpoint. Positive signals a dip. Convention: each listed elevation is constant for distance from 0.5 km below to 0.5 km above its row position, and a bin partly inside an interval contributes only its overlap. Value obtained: 1.65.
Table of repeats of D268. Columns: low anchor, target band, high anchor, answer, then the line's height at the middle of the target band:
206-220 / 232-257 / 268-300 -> -1.2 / 9.37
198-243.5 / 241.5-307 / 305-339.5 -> 3.5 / 10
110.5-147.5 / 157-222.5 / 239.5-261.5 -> 0.4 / 9.7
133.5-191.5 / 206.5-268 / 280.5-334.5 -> 3.5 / 9.93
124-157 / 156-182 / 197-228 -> 0.5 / 9.61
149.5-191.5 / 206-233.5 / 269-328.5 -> 1.6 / 9.85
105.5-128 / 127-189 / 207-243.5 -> 1.8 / 9.88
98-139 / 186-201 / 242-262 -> -1.1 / 9.65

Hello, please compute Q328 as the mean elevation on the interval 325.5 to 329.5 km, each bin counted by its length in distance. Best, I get 10.7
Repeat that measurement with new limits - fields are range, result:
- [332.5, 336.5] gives 8.78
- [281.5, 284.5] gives 7.37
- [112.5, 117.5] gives 9.87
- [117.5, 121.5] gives 10.8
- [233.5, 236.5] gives 10.2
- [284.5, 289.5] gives 9.98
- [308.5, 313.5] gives 11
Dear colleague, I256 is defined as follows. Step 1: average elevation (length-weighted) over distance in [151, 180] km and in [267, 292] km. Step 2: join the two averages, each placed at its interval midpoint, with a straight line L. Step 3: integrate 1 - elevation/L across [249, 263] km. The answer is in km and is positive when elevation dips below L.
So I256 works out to 0.2 km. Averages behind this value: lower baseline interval 9.51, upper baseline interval 9.21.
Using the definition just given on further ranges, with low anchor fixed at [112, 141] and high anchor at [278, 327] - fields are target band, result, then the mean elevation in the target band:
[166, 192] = 1.4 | 9.58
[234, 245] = 0.3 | 9.91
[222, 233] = 1.1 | 9.16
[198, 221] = 1.4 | 9.53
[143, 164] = 0.8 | 9.68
